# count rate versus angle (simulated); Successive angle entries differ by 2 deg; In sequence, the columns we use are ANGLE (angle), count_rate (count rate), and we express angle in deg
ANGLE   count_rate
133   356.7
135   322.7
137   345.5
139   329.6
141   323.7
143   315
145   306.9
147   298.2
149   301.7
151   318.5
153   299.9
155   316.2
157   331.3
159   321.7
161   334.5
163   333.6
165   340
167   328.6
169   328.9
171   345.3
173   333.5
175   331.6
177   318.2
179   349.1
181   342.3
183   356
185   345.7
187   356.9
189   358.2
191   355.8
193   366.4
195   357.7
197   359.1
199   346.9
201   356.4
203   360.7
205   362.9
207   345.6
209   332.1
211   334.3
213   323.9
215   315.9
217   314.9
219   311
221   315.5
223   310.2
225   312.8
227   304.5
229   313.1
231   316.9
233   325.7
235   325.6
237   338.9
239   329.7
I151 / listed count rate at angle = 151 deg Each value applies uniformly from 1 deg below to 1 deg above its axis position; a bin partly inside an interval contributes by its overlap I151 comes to 318.5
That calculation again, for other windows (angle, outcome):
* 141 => 323.7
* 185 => 345.7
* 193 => 366.4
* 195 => 357.7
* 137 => 345.5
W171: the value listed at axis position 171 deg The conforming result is 345.3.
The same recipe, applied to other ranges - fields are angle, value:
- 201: 356.4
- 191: 355.8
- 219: 311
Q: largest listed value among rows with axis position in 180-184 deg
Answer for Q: 356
